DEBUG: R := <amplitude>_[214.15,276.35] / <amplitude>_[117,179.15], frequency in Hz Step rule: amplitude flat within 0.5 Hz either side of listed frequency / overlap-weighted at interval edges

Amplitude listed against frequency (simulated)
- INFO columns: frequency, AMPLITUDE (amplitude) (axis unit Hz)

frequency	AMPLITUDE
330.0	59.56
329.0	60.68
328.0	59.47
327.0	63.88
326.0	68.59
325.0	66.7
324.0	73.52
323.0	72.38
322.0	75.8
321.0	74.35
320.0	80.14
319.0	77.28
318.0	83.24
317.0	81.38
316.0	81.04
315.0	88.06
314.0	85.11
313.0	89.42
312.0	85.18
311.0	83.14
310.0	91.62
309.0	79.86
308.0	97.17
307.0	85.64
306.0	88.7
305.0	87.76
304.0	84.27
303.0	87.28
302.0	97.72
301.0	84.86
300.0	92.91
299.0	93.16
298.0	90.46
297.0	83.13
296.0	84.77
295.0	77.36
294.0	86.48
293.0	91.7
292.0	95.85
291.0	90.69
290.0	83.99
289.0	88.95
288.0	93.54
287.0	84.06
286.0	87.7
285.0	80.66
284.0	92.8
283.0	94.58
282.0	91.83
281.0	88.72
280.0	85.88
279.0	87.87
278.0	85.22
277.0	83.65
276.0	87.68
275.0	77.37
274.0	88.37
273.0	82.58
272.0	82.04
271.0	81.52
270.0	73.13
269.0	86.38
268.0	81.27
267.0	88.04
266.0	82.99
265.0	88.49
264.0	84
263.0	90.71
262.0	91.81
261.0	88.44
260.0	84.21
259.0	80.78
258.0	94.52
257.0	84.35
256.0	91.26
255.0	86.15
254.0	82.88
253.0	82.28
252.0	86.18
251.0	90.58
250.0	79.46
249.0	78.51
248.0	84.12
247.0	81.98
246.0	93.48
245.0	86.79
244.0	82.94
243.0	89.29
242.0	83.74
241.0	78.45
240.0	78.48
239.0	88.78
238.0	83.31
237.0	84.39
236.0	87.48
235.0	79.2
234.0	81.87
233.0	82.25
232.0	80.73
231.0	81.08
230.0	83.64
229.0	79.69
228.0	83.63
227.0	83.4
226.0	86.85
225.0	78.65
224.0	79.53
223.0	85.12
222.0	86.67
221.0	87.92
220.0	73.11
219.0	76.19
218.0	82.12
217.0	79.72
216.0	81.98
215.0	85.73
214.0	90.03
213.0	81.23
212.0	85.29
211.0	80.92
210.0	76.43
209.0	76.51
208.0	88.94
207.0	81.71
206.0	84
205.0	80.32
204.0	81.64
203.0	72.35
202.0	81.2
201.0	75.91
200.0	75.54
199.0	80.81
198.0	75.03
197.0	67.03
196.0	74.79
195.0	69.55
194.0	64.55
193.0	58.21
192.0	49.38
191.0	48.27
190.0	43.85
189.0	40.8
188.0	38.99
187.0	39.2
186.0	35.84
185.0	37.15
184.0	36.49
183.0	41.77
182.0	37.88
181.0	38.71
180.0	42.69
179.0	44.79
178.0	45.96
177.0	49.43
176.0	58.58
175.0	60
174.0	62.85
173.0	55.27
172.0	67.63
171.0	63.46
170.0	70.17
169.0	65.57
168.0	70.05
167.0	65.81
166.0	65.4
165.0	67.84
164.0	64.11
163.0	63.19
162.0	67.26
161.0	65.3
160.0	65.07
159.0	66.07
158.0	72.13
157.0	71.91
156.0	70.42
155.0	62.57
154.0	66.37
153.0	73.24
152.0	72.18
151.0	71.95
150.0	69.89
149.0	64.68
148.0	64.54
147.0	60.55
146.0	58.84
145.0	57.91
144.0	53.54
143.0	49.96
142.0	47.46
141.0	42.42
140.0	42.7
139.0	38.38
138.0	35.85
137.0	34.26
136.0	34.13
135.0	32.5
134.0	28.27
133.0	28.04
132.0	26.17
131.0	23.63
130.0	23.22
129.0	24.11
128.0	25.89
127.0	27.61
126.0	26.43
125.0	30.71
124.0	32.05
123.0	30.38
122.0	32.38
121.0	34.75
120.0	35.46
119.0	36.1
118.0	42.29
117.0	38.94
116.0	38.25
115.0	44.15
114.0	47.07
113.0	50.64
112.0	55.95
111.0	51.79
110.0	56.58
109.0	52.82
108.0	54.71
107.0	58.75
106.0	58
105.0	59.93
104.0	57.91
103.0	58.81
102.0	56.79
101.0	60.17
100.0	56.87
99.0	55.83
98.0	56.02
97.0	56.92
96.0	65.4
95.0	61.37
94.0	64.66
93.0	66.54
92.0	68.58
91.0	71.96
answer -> 1.65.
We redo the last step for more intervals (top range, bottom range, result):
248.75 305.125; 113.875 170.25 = 1.75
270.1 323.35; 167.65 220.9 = 1.33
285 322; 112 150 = 2.18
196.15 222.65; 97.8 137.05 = 1.91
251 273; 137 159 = 1.45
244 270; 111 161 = 1.85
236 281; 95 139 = 1.98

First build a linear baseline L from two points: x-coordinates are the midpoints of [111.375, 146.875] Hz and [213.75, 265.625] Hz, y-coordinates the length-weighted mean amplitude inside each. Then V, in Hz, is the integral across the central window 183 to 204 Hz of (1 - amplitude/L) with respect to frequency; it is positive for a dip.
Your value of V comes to 2.2 Hz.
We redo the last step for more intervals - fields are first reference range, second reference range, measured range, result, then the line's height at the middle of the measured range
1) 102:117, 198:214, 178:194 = 6.8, 74.6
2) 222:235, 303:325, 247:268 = -0.8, 82.4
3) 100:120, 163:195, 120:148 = 8.1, 51.9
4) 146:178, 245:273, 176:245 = 4.0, 75.2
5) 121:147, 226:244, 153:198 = -3.0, 55.3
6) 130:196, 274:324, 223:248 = -4.4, 70.9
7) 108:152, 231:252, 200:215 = -2.1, 71.2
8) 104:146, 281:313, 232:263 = -4.3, 74.6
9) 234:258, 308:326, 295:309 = -1.2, 81.5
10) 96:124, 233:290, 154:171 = -1.4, 62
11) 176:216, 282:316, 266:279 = -0.3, 81.7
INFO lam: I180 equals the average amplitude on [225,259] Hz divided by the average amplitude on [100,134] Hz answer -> 2.01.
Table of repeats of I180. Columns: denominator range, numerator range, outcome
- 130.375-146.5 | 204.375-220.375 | 2.07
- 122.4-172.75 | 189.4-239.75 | 1.50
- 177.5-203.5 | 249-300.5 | 1.59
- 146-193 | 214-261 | 1.45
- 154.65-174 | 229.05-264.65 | 1.28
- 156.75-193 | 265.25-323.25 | 1.56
